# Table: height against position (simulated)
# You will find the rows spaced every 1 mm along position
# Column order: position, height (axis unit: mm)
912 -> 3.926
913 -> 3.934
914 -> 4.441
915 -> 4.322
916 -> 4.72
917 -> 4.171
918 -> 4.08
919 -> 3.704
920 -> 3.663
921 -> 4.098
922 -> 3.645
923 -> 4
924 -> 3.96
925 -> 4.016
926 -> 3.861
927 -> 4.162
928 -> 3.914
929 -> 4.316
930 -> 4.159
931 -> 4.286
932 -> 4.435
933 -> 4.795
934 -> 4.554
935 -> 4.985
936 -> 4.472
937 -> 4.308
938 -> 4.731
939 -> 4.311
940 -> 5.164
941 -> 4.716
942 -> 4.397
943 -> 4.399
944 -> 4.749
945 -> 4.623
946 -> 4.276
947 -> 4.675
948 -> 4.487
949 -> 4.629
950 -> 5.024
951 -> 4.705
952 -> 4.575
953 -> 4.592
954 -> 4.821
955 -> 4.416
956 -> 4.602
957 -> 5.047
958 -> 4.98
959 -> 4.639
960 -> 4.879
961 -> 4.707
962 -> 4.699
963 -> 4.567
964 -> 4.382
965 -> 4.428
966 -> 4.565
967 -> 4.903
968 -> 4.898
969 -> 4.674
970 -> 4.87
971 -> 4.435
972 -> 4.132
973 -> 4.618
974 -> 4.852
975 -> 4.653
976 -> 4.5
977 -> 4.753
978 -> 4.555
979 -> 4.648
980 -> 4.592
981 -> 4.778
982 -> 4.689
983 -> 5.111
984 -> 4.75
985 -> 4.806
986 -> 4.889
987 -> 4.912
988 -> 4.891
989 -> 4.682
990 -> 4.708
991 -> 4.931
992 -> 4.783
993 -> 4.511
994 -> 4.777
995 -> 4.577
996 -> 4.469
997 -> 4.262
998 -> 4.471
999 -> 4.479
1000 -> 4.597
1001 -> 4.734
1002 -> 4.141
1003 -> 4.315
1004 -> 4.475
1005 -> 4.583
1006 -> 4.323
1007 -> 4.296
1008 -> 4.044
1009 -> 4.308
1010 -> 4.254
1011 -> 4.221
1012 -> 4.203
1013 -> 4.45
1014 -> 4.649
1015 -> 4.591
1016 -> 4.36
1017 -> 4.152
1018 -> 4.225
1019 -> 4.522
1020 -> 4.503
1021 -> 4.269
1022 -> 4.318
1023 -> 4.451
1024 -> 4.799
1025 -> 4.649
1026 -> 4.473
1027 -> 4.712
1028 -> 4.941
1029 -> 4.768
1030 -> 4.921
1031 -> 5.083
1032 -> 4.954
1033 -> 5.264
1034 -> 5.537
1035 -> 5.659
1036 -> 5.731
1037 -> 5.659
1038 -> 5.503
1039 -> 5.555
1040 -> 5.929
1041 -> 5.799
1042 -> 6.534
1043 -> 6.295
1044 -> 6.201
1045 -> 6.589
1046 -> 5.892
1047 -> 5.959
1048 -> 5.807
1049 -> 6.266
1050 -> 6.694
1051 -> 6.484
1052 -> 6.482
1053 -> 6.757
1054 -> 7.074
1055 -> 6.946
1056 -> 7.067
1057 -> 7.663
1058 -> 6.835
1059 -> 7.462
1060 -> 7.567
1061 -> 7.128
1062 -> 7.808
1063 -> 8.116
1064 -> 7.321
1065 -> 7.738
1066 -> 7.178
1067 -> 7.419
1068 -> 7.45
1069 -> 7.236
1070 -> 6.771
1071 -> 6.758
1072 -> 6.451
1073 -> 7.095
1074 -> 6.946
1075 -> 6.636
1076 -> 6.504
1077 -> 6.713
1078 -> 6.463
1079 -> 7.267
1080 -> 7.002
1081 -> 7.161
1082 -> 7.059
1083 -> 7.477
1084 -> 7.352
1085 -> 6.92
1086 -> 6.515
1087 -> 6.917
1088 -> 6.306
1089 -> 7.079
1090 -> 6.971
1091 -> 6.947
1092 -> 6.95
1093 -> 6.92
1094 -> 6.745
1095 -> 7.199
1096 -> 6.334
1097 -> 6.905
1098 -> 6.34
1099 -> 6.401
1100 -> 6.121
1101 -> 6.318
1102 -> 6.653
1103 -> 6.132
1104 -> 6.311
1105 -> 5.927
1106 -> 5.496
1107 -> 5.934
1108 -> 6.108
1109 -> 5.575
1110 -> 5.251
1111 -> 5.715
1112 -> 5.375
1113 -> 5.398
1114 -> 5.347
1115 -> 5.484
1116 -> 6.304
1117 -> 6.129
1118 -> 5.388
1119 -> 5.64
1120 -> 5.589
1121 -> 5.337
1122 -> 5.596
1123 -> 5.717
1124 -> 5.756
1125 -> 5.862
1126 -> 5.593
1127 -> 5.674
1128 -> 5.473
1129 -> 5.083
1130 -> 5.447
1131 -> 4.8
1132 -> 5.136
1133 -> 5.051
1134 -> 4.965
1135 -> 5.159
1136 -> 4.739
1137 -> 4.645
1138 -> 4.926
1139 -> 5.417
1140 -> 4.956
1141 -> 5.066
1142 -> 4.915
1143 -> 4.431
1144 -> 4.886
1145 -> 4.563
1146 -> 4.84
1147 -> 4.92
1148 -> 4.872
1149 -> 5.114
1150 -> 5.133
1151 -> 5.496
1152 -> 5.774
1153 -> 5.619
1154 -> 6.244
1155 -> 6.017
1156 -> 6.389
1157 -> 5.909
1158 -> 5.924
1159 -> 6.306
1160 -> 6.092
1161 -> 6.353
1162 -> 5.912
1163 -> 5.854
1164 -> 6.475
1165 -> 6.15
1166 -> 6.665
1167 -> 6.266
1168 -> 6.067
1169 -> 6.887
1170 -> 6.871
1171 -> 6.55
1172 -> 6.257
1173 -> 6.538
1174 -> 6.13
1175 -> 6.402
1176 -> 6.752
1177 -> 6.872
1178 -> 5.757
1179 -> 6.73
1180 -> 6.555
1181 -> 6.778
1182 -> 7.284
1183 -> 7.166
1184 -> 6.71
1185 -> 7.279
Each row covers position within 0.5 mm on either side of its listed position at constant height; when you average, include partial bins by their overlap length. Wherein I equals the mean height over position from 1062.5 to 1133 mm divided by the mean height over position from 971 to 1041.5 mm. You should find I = 1.35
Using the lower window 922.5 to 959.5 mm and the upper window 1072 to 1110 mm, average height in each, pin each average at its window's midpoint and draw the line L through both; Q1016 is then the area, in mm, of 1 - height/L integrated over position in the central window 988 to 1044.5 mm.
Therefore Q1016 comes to 7.89 mm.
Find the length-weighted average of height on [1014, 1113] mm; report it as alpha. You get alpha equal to 6.21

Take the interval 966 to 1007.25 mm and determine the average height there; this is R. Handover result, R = 4.64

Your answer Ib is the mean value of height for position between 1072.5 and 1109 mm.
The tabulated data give 6.66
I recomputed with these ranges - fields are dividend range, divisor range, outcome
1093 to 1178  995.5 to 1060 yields 1.10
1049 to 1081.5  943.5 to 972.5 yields 1.52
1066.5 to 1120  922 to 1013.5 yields 1.42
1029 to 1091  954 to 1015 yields 1.44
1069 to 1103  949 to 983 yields 1.45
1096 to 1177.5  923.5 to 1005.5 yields 1.25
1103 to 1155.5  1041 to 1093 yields 0.78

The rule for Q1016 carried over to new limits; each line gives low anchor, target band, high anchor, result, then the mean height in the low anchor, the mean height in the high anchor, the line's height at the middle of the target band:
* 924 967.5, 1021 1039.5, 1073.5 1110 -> 2.3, 4.55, 6.61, 5.74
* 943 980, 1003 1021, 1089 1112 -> 3.1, 4.65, 6.33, 5.26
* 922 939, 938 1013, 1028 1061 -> 5.8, 4.29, 6.15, 5.02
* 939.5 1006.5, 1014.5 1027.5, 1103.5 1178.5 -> 1.3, 4.65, 5.67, 4.94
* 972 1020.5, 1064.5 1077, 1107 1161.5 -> -4.9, 4.55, 5.44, 5.03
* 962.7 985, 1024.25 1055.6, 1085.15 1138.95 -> -3.1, 4.66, 5.88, 5.24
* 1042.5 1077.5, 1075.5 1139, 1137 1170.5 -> 2.4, 6.89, 5.66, 6.27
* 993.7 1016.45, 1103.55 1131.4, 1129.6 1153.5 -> -3.9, 4.41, 5.03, 4.92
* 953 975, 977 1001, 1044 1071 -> 2.7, 4.67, 6.97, 5.28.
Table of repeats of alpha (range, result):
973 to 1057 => 5.05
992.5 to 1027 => 4.43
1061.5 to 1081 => 7.1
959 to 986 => 4.67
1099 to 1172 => 5.65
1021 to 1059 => 5.79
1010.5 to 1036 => 4.69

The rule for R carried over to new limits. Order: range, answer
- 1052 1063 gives 7.24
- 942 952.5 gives 4.6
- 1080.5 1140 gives 5.98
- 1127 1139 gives 5.08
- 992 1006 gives 4.5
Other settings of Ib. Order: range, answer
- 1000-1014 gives 4.35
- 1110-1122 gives 5.59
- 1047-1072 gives 7.05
